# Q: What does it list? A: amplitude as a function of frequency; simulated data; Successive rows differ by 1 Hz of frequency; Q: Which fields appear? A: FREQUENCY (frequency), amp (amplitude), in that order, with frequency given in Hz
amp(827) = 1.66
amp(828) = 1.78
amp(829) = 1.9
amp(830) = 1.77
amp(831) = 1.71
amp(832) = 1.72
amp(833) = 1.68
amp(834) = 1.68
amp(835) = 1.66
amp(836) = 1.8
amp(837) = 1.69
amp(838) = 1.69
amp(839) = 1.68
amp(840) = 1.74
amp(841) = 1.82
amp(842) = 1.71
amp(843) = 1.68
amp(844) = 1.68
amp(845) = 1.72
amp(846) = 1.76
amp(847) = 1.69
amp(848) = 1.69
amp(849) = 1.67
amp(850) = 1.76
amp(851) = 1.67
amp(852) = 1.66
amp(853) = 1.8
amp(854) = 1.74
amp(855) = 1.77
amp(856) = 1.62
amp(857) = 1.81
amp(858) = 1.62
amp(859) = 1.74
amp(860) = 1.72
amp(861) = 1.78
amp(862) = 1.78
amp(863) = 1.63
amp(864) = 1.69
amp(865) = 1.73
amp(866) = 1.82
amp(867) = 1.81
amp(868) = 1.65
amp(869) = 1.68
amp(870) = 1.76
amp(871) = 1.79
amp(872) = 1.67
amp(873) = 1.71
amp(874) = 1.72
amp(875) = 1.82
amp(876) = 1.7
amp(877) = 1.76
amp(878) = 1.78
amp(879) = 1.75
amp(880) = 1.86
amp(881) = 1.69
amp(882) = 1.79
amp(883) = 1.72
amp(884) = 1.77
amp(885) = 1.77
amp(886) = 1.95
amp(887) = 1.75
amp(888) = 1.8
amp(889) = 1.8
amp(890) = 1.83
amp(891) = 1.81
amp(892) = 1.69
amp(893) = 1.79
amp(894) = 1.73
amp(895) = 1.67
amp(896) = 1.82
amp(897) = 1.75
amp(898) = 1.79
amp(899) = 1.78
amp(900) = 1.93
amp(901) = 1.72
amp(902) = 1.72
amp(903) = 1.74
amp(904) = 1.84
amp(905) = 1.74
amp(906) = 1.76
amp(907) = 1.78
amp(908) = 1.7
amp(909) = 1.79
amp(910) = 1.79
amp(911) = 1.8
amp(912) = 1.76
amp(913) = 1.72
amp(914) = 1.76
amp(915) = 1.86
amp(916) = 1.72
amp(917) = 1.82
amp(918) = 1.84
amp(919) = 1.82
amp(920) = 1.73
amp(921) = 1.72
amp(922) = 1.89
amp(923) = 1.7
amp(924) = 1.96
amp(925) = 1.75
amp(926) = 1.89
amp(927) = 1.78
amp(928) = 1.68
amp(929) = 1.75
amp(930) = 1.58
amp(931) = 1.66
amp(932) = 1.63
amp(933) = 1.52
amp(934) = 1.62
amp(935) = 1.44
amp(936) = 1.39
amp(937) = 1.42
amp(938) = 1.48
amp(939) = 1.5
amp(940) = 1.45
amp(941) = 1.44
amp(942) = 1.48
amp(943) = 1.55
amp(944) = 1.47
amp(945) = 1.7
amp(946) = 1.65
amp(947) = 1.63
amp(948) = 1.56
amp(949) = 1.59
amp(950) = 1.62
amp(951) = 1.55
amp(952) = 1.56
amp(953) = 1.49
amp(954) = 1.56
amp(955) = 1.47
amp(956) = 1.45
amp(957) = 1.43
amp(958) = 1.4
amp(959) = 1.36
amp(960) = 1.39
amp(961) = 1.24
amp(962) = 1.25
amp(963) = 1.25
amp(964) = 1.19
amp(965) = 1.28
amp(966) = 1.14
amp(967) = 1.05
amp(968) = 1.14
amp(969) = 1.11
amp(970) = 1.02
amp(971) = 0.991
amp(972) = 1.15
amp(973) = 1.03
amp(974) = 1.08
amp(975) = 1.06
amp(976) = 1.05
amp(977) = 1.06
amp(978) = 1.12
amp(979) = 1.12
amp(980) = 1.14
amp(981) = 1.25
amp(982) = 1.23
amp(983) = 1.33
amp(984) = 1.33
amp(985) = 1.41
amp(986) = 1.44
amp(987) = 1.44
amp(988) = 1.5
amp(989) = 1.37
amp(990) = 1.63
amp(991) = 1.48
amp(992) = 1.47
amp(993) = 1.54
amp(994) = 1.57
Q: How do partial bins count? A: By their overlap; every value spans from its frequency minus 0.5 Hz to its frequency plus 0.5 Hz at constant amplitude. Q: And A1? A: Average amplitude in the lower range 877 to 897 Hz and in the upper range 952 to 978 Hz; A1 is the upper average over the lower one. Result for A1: 0.7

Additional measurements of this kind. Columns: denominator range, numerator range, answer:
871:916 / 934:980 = 0.76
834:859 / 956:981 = 0.69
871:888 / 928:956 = 0.88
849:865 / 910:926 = 1.04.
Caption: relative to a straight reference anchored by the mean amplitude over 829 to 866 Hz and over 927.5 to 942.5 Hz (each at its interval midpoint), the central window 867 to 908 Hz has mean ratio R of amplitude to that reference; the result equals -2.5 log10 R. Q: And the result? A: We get -0.08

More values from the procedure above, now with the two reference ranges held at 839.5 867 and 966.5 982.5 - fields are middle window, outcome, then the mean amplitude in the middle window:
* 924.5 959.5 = -0.22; 1.56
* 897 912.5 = -0.21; 1.78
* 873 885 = -0.11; 1.76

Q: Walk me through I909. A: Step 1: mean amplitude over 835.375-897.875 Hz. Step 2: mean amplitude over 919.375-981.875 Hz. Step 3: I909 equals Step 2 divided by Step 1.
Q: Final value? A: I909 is 0.82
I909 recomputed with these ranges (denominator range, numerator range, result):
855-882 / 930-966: 0.85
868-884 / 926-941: 0.90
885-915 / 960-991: 0.69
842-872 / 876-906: 1.03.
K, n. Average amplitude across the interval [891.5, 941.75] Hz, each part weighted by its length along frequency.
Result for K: 1.71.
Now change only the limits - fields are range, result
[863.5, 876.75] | 1.74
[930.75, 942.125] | 1.5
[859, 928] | 1.77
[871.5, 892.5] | 1.77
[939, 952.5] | 1.56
